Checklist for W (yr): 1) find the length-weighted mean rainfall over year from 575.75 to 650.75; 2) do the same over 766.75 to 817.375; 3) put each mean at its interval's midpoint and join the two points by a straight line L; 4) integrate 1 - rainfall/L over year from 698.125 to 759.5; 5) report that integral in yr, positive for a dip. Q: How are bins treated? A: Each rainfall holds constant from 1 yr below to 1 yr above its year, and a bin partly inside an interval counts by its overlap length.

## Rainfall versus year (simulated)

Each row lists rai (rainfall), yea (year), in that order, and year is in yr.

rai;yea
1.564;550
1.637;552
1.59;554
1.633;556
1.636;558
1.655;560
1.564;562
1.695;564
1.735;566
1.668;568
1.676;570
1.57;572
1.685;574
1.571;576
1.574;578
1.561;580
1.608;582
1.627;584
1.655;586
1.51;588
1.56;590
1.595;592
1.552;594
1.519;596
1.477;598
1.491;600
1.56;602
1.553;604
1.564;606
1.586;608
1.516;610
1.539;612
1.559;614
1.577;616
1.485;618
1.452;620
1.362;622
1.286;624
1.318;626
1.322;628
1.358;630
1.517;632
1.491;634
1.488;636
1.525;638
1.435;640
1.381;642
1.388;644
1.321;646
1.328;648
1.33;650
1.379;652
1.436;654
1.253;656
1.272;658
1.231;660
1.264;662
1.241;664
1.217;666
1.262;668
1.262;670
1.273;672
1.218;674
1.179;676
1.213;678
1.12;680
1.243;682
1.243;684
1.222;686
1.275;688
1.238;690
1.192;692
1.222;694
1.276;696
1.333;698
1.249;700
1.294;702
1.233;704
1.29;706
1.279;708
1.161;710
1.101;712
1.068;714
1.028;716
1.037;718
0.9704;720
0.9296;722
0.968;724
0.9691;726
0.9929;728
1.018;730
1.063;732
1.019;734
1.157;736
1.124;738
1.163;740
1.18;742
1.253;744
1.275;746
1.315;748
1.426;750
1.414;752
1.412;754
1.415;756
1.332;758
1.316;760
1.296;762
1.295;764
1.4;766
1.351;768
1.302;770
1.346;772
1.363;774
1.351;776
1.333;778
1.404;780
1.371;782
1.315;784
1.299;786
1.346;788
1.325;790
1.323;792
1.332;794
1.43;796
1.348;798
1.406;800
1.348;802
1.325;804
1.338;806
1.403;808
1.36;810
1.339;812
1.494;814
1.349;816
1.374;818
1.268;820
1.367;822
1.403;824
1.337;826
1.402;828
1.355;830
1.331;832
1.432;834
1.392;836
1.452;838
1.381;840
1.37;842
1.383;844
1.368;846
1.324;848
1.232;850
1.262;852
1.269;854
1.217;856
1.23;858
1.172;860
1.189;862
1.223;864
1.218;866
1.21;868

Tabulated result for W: 9.95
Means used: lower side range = 1.49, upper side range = 1.36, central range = 1.17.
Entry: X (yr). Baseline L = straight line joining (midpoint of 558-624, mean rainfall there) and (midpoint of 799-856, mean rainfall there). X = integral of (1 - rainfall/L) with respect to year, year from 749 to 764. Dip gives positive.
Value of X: 0.56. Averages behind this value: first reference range 1.57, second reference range 1.36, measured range 1.37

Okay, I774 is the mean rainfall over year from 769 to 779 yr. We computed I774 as 1.34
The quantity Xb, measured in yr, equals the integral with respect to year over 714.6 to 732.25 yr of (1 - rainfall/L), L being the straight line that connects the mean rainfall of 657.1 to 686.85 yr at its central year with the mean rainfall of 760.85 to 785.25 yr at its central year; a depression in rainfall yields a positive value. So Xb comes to 4.0 yr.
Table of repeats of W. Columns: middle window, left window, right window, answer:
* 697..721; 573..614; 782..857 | 4.72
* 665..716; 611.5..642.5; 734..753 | 4.27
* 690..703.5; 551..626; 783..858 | 1.91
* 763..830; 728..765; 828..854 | -2.81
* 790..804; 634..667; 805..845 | 0.13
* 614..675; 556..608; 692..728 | 0.62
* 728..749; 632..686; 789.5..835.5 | 2.98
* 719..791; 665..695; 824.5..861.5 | 1.62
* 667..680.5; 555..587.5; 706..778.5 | 1.52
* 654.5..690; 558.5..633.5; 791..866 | 5.73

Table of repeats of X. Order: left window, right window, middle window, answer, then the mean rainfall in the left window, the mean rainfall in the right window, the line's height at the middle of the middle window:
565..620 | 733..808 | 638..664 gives 2.7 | 1.57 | 1.32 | 1.49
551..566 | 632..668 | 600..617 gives -0.8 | 1.64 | 1.35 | 1.48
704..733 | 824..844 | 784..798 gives -0.8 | 1.07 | 1.38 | 1.27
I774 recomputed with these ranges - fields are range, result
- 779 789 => 1.35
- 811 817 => 1.39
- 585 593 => 1.58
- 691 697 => 1.23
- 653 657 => 1.34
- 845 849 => 1.35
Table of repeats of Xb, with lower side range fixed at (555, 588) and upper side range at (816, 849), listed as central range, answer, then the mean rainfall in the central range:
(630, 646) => 1.20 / 1.45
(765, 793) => 1.54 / 1.34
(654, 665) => 1.95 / 1.27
